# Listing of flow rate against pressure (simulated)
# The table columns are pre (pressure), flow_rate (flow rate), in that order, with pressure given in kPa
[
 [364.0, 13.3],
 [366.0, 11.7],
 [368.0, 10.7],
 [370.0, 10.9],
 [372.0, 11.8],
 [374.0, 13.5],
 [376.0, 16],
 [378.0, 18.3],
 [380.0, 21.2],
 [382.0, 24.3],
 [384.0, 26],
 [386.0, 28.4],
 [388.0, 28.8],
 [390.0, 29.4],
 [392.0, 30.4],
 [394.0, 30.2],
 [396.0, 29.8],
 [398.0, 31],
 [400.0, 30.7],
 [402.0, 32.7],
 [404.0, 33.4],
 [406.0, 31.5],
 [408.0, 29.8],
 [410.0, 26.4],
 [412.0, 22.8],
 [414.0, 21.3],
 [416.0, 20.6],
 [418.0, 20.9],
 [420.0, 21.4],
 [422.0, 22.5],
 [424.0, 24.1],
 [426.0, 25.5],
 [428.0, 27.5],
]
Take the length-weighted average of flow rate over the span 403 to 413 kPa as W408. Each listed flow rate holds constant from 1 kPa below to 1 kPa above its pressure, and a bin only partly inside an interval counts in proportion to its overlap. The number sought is 28.8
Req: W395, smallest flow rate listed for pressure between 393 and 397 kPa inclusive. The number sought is 29.8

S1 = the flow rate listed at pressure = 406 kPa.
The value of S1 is 31.5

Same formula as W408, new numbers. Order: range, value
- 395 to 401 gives 30.5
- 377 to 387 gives 23.6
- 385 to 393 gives 29.2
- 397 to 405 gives 32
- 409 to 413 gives 24.6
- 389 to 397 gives 29.9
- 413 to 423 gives 21.3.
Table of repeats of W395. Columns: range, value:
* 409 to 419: 20.6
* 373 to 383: 13.5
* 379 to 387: 21.2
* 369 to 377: 10.9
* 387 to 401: 28.8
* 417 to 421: 20.9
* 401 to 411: 26.4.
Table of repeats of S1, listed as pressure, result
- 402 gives 32.7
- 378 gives 18.3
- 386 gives 28.4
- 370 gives 10.9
